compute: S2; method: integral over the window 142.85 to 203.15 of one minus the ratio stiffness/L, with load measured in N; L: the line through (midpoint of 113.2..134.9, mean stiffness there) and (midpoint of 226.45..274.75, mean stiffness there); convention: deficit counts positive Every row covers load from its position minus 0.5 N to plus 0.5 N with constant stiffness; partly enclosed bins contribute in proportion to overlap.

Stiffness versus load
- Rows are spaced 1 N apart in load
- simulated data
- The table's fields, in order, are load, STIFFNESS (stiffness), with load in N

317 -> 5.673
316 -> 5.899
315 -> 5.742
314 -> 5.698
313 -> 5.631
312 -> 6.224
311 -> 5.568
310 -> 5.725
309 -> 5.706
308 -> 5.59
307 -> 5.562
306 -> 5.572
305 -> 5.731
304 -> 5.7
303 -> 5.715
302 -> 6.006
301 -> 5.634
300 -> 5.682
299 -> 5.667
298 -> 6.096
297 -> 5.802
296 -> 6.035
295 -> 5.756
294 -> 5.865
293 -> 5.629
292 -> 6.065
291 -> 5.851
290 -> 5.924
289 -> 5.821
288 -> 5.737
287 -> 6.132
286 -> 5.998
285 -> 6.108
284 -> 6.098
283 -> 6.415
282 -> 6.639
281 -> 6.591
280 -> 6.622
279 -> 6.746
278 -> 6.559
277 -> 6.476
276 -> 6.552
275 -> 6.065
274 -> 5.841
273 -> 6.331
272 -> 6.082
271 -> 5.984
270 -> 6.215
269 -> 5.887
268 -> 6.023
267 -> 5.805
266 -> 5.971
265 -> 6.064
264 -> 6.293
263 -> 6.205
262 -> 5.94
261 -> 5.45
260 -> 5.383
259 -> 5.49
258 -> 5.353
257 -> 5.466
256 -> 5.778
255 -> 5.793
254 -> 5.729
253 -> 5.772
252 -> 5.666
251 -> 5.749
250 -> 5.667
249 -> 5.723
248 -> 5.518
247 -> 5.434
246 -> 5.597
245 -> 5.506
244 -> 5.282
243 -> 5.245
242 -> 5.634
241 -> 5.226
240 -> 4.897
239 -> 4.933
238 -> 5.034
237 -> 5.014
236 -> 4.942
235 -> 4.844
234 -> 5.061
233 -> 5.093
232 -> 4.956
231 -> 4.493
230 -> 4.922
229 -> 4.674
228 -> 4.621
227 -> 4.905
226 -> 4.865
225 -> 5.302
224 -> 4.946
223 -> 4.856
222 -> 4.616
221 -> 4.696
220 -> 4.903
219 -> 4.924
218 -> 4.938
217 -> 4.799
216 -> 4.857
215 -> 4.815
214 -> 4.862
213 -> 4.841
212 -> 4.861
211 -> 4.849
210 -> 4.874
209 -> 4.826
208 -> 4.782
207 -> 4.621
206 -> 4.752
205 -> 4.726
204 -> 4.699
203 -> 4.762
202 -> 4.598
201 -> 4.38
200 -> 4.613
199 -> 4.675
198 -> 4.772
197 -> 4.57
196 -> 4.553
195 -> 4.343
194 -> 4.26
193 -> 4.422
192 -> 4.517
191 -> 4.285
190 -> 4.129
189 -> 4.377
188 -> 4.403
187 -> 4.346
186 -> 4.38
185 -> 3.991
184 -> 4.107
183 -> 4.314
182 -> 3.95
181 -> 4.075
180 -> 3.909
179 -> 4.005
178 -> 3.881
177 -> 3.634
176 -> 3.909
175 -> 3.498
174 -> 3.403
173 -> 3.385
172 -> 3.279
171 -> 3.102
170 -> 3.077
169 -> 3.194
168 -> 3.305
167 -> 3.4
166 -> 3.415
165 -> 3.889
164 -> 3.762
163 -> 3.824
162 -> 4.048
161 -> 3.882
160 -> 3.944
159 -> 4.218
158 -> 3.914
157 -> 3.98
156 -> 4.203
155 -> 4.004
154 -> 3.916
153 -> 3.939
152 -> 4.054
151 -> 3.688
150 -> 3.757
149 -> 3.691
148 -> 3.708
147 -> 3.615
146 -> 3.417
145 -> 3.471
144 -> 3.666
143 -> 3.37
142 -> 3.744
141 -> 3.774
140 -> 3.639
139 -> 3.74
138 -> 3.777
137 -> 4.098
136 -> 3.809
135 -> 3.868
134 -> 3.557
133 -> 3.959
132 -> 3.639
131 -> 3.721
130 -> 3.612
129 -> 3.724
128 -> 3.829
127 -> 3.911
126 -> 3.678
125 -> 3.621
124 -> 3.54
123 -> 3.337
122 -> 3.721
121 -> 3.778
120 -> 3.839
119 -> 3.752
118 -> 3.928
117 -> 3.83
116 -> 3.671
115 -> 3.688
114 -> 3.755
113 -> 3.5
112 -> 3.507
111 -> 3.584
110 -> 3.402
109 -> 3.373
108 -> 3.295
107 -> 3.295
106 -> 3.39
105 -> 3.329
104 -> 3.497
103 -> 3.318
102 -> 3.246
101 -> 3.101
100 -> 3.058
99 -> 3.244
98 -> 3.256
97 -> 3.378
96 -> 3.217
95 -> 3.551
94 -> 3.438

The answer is 6.2 N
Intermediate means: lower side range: 3.72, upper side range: 5.49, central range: 3.95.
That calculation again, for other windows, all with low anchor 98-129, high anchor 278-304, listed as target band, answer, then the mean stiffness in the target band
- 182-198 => 1.0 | 4.33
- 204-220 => 0.3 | 4.82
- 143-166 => 1.6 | 3.83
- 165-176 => 2.5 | 3.36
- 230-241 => 0.6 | 4.94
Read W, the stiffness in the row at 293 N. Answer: 5.629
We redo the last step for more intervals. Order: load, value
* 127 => 3.911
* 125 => 3.621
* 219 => 4.924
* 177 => 3.634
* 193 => 4.422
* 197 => 4.57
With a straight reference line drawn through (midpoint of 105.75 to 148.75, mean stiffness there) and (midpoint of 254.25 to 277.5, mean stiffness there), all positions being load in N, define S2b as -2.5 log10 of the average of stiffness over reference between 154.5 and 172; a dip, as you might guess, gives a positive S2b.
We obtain 0.15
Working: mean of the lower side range 3.66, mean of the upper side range 5.93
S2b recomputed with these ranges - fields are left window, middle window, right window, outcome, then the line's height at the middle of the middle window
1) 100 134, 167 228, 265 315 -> 0.08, 4.7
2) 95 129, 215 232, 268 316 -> 0.05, 5.04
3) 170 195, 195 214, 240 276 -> -0.05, 4.49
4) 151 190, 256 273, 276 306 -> -0.06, 5.56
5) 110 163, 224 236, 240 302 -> 0.07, 5.24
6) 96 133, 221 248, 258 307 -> 0.05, 5.29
